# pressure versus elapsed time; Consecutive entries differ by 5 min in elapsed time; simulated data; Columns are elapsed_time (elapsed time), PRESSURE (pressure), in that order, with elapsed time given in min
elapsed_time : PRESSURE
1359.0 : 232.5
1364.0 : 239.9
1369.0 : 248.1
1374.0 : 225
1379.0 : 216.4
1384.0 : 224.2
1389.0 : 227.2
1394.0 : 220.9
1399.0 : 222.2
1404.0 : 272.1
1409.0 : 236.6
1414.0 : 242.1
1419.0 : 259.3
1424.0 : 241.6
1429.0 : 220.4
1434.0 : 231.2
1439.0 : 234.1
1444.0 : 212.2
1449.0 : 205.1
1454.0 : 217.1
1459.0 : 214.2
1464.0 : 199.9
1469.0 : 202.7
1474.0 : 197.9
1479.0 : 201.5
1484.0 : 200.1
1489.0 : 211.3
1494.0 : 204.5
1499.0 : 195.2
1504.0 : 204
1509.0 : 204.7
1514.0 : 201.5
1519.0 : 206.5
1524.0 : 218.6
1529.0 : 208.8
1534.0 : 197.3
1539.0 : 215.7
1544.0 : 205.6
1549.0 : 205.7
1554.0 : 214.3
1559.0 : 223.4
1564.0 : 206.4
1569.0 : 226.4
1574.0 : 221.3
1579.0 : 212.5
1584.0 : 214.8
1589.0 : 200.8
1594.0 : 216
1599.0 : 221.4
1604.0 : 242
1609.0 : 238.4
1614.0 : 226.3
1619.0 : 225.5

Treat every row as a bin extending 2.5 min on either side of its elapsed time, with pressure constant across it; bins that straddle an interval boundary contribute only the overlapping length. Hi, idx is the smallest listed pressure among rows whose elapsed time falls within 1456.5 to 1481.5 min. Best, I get 197.9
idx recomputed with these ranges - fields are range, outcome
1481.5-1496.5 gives 200.1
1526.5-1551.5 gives 197.3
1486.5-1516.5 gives 195.2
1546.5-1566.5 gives 205.7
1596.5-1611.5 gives 221.4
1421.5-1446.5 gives 212.2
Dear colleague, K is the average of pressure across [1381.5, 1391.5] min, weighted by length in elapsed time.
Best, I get 226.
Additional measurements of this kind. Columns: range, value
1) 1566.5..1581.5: 220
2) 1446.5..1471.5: 208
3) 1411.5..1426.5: 248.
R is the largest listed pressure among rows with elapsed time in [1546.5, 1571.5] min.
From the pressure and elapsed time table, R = 226.4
